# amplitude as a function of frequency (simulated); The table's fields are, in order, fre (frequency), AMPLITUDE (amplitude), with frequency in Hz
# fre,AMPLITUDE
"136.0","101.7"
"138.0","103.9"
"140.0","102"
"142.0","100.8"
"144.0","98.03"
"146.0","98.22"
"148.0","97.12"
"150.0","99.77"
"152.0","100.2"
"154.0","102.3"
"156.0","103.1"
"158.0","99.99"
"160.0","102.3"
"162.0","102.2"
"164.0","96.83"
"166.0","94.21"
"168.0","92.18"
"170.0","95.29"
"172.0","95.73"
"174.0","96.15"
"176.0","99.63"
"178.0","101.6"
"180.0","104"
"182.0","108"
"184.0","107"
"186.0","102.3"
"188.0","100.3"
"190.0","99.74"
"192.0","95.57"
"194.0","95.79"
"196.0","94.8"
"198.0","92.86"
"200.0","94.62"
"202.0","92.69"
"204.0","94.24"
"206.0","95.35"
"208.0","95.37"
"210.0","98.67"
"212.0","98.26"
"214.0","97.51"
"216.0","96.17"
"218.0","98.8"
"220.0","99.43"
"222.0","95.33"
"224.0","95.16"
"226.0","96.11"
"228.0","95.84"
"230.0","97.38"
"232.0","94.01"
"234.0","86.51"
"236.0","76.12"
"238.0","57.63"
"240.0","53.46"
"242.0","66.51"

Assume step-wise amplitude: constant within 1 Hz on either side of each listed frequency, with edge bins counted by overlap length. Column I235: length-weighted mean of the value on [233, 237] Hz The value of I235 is 81.3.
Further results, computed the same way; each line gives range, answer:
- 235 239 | 66.9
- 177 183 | 105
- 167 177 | 95.8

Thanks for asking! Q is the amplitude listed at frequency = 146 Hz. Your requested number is 98.22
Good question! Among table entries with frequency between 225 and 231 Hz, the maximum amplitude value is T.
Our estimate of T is 97.38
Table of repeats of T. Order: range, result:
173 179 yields 101.6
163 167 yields 96.83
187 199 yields 100.3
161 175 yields 102.2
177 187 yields 108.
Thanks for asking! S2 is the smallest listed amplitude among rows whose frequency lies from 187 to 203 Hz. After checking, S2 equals 92.69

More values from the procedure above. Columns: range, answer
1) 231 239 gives 57.63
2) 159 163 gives 102.2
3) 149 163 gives 99.77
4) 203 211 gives 94.24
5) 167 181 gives 92.18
